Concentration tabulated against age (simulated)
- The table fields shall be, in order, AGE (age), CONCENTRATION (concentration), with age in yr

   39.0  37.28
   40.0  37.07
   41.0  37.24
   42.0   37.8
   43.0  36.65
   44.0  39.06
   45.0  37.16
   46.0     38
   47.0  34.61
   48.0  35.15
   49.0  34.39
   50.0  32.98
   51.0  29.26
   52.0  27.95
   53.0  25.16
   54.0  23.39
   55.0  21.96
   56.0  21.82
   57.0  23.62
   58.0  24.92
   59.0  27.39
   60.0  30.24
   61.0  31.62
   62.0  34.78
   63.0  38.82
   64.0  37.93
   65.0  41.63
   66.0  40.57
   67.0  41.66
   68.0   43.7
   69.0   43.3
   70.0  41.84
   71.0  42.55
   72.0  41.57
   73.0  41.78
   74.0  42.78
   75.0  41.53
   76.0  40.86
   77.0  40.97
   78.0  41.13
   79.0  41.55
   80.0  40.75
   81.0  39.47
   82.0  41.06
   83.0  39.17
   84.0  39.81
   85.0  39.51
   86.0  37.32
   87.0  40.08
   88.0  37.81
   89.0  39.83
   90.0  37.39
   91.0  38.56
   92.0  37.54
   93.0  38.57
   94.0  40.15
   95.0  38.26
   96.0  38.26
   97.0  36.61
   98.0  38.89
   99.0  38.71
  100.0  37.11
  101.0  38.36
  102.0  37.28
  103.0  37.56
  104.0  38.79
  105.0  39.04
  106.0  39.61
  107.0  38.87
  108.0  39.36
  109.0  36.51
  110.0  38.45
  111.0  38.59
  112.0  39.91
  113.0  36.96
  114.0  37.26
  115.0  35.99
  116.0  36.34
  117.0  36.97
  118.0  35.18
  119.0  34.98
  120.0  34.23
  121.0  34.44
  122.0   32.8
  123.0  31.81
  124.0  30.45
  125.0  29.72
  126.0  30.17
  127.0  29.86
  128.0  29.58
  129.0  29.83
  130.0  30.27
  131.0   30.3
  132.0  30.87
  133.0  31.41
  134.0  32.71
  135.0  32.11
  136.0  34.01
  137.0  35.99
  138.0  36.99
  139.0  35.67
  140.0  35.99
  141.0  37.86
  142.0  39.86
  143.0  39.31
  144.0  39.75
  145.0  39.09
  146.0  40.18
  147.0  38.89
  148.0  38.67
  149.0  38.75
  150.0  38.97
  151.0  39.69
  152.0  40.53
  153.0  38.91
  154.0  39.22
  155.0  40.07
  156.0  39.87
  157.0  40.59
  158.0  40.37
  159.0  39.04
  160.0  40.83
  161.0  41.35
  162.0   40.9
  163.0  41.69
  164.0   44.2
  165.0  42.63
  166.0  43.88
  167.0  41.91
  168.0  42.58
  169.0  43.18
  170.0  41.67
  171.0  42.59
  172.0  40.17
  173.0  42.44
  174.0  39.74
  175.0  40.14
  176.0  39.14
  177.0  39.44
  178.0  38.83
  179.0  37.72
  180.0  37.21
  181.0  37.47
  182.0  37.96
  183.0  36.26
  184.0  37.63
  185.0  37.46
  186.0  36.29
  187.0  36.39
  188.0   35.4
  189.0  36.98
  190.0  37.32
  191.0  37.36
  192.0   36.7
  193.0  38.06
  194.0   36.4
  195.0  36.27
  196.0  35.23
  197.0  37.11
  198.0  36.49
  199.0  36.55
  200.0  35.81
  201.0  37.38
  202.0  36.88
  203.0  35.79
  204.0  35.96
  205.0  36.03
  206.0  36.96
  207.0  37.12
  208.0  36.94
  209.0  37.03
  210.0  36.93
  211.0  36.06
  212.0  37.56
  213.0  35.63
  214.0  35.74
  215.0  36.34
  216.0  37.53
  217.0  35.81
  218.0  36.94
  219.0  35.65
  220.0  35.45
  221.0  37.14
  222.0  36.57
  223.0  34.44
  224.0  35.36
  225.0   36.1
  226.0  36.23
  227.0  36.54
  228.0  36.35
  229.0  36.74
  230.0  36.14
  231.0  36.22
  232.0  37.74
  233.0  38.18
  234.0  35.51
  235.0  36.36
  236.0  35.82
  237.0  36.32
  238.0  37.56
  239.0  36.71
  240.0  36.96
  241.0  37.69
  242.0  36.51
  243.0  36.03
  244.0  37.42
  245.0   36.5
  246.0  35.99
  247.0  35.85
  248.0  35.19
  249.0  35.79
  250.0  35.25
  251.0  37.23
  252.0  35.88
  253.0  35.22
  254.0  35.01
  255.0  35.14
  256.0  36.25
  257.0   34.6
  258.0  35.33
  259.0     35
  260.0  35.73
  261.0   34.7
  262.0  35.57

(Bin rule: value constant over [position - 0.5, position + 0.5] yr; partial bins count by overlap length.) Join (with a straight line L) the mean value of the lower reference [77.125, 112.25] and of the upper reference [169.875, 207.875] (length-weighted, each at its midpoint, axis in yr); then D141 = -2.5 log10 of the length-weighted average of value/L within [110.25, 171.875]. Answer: 0.03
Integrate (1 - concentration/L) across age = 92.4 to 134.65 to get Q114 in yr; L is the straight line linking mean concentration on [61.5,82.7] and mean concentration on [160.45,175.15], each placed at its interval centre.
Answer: 6.0 yr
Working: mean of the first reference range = 40.9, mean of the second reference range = 42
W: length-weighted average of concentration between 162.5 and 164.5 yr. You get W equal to 42.9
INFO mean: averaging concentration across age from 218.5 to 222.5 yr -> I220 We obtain 36.2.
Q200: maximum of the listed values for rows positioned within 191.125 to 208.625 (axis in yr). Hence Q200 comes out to 38.06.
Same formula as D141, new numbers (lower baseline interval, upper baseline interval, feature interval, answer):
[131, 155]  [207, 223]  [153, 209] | -0.06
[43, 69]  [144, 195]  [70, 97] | -0.16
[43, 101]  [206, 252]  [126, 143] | 0.10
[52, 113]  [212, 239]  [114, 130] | 0.13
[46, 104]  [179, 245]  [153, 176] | -0.13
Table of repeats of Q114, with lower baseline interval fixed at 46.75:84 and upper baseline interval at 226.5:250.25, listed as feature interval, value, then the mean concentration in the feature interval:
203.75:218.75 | -0.1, 36.6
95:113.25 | -1.2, 38.3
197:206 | 0.0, 36.4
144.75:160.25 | -1.5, 39.6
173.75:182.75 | -0.6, 38.5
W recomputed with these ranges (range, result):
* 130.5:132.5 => 30.6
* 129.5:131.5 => 30.3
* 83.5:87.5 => 39.2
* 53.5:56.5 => 22.4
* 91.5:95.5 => 38.6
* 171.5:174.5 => 40.8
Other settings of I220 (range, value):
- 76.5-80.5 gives 41.1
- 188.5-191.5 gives 37.2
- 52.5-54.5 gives 24.3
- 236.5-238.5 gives 36.9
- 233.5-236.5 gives 35.9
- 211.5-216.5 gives 36.6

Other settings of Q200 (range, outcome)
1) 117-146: 40.18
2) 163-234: 44.2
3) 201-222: 37.56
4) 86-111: 40.15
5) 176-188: 39.44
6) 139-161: 41.35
